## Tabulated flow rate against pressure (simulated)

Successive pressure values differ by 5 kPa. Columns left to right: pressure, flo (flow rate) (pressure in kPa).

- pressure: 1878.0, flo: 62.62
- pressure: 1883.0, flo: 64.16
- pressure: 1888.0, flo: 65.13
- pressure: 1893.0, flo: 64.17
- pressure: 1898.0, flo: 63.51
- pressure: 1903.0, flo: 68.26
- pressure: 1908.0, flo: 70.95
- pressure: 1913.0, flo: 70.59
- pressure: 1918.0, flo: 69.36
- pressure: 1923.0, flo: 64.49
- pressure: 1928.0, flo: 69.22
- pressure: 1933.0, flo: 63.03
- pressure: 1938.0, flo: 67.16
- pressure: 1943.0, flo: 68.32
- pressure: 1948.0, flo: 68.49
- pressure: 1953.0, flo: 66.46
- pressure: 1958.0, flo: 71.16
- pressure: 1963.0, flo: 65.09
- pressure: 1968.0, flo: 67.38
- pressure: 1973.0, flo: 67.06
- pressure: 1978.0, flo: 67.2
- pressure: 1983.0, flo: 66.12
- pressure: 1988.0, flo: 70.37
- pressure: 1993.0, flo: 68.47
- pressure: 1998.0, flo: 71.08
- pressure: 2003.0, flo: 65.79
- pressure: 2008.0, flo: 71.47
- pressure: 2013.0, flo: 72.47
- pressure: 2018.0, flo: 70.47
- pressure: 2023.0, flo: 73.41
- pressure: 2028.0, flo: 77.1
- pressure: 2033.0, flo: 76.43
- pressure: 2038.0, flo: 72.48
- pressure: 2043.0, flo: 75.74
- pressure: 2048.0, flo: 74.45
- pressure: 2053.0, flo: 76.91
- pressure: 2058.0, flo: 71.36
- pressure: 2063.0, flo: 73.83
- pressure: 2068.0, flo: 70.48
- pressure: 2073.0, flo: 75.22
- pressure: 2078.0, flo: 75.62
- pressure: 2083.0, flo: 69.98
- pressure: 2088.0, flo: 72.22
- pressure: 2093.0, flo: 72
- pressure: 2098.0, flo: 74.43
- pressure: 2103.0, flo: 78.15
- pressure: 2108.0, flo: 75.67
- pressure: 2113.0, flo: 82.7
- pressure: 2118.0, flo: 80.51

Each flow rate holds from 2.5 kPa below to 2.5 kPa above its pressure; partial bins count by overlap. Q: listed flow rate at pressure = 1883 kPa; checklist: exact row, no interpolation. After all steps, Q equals 64.16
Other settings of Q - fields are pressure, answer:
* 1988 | 70.37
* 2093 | 72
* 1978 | 67.2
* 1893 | 64.17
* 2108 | 75.67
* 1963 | 65.09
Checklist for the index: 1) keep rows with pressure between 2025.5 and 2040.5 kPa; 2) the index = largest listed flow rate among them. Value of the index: 77.1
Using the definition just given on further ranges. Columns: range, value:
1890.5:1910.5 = 70.95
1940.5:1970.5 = 71.16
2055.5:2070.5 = 73.83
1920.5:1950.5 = 69.22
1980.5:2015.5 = 72.47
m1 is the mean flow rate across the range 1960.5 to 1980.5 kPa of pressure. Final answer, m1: 66.7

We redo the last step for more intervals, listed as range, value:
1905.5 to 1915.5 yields 70.8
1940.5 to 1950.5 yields 68.4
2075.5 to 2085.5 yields 72.8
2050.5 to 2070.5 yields 73.1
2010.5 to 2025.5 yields 72.1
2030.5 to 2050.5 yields 74.8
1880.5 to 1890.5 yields 64.6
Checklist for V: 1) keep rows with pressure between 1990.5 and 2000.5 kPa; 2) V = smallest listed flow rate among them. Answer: 68.47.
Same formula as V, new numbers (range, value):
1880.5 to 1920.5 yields 63.51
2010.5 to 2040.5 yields 70.47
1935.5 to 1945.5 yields 67.16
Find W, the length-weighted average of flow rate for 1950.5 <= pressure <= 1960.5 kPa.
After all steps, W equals 68.8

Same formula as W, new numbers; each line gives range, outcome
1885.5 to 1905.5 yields 65.3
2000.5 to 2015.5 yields 69.9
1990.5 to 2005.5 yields 68.4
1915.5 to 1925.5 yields 66.9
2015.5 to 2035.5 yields 74.4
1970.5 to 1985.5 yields 66.8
